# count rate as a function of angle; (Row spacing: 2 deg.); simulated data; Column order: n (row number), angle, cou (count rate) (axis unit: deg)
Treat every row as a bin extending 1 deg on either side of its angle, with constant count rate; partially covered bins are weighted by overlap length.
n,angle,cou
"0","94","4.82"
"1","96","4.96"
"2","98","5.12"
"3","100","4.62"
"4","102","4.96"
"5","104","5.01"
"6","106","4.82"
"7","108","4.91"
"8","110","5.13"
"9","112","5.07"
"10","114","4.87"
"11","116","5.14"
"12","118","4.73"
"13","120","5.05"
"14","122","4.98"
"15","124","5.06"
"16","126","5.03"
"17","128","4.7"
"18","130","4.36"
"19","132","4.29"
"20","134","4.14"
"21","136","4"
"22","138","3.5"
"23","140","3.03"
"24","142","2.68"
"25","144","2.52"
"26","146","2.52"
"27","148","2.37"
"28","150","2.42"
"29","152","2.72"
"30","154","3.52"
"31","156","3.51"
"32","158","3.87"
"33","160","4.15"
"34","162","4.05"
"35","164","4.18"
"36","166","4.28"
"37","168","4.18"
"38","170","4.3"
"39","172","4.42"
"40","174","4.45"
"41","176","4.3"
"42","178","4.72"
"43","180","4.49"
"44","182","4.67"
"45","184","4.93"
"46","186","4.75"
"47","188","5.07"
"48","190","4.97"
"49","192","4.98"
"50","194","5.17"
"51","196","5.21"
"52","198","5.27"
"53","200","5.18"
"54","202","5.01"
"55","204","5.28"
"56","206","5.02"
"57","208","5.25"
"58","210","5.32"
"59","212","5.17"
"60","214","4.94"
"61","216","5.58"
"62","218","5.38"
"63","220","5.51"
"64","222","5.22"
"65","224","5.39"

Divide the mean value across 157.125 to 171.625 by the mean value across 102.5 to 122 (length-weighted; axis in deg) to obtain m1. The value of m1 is 0.84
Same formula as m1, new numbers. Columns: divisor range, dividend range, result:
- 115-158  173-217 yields 1.30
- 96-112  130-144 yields 0.72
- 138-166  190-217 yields 1.59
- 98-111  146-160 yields 0.63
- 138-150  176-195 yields 1.80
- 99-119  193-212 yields 1.05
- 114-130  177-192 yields 0.98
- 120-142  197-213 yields 1.22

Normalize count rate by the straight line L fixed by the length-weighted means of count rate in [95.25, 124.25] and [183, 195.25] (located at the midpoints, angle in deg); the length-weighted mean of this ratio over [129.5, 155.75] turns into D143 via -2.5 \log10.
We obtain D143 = 0.47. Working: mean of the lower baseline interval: 4.96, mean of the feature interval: 3.22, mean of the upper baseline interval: 4.98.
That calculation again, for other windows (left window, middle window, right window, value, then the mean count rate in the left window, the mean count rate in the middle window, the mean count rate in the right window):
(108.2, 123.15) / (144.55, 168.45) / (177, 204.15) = 0.40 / 4.99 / 3.45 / 4.97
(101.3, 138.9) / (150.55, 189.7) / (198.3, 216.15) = 0.18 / 4.73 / 4.23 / 5.18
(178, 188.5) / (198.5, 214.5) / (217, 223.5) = 0.00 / 4.76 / 5.16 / 5.37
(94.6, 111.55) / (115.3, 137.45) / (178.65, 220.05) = 0.07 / 4.94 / 4.65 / 5.09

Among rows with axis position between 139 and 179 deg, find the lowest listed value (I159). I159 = 2.37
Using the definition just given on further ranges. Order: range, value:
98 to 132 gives 4.29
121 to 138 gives 3.5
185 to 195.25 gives 4.75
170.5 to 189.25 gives 4.3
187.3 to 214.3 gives 4.94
